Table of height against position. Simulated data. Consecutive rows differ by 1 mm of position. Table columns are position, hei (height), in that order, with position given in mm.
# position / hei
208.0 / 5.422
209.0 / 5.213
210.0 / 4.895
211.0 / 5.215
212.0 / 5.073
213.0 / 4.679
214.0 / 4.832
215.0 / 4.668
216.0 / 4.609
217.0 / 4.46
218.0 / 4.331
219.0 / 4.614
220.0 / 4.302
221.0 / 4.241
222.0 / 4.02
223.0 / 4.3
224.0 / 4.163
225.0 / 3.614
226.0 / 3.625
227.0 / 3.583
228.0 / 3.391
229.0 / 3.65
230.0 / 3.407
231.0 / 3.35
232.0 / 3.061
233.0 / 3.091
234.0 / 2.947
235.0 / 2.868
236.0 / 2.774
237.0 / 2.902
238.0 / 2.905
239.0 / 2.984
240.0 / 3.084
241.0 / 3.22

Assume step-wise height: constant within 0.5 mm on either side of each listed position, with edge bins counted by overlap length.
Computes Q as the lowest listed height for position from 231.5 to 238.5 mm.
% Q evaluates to 2.774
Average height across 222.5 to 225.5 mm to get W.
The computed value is 4.03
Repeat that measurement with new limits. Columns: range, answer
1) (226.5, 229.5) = 3.54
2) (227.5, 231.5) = 3.45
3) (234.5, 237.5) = 2.85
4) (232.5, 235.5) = 2.97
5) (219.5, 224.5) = 4.21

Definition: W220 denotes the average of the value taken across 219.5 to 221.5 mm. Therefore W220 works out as 4.27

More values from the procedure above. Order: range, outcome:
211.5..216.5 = 4.77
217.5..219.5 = 4.47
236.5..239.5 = 2.93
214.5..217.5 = 4.58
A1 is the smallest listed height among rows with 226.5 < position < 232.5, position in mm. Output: 3.061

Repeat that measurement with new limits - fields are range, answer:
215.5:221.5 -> 4.241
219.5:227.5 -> 3.583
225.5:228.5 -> 3.391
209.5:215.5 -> 4.668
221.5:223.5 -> 4.02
